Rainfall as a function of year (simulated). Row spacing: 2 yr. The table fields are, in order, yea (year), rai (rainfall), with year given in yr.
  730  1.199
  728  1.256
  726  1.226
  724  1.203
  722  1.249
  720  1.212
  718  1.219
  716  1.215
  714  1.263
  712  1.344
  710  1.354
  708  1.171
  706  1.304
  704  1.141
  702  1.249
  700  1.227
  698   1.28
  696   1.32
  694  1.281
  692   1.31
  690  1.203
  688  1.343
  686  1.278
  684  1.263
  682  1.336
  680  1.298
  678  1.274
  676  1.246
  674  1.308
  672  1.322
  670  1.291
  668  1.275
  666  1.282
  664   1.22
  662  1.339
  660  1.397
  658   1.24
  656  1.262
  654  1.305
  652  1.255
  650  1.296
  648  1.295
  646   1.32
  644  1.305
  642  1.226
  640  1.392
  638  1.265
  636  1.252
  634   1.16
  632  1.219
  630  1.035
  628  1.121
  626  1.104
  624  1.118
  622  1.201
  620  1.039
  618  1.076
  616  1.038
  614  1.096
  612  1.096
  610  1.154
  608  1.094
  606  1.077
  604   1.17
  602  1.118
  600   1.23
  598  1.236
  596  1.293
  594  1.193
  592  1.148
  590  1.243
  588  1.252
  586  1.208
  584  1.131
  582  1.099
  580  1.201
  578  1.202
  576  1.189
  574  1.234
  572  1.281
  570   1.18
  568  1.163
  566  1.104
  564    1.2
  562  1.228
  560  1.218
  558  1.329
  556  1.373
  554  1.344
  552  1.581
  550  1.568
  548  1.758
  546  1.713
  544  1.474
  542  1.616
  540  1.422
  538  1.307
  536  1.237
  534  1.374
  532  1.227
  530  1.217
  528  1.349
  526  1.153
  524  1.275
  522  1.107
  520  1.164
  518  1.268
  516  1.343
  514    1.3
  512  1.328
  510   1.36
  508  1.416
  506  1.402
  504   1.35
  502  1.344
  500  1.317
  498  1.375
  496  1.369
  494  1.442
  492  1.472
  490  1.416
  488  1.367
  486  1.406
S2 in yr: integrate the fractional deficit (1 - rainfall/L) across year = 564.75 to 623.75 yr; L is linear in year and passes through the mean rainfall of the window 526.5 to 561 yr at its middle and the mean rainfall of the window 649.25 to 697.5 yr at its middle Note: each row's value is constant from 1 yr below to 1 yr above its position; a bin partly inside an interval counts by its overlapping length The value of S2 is 8.7 yr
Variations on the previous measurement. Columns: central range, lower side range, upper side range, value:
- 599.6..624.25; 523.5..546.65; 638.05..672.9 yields 3.8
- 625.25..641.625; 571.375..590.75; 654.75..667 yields 0.8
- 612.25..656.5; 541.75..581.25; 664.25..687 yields 3.7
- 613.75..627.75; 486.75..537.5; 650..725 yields 2.1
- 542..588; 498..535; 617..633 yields -3.6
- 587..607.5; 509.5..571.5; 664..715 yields 1.8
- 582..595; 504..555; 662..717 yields 1.4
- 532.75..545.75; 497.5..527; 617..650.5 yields -1.5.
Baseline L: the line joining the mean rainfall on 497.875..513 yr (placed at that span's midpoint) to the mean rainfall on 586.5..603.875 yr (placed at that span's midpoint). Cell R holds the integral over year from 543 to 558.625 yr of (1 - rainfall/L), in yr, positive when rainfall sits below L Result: -2.9 yr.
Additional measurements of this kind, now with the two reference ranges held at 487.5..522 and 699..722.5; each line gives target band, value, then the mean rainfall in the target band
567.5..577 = 0.7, 1.21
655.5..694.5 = -0.8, 1.29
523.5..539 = 0.8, 1.27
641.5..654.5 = -0.1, 1.29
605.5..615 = 1.4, 1.1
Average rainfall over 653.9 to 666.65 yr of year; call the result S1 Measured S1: 1.29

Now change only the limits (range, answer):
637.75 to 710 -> 1.28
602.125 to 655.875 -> 1.18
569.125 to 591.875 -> 1.2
